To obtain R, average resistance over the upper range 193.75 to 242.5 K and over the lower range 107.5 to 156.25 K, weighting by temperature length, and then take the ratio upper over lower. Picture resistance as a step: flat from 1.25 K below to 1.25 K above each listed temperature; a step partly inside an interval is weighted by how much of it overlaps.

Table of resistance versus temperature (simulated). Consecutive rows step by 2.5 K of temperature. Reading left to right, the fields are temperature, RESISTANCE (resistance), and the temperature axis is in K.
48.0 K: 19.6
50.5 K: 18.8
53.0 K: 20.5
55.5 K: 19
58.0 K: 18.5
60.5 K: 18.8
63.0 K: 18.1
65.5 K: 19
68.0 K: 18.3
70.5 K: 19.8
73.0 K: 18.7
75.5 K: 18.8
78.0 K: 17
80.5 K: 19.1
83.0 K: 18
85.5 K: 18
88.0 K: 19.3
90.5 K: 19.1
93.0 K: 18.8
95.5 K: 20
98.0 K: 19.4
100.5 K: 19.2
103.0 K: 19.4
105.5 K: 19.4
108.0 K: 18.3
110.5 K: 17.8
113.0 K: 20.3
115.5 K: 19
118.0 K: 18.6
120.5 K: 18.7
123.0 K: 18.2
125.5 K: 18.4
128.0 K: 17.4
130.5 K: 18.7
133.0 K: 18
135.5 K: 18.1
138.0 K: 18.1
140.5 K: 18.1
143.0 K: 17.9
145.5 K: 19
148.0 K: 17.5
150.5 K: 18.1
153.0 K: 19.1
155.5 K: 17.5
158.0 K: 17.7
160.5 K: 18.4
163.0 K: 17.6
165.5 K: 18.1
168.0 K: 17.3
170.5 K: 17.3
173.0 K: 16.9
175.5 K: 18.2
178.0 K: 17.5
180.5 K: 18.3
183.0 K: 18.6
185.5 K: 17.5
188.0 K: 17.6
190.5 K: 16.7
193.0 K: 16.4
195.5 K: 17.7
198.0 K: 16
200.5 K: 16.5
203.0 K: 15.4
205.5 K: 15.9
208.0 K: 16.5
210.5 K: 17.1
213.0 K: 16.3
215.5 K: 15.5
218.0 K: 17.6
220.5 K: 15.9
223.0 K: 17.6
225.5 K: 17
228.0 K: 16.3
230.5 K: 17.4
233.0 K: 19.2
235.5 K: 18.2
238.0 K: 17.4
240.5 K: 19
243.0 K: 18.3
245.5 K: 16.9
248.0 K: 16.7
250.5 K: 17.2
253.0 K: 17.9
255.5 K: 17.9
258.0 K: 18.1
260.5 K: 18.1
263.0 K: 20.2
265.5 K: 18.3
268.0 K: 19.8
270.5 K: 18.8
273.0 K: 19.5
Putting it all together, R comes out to 0.9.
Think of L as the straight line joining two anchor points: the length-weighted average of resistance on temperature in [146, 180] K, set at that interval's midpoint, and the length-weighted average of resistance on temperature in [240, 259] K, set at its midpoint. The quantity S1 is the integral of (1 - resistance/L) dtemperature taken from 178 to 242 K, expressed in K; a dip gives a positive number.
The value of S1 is 2.3 K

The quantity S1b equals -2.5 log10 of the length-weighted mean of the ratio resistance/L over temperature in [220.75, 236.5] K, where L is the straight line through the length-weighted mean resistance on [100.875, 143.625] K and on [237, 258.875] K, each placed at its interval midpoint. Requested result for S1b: 0.020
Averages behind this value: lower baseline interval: 18.5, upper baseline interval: 17.7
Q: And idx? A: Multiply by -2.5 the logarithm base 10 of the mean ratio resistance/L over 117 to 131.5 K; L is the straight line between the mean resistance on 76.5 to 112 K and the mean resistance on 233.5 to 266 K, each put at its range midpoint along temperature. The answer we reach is 0.02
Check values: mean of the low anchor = 18.8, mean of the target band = 18.3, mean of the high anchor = 18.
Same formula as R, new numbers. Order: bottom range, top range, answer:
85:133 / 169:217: 0.90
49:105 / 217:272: 0.95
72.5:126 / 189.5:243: 0.90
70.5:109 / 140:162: 0.96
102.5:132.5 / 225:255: 0.95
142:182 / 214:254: 0.97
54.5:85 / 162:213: 0.92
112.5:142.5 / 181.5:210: 0.91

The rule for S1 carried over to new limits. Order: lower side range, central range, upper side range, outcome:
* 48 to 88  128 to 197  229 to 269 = 2.2 K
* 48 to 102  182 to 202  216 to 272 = 1.2 K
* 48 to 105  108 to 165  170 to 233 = -0.9 K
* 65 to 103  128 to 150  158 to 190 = 0.1 K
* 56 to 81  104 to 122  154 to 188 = -0.6 K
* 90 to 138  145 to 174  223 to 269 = 1.0 K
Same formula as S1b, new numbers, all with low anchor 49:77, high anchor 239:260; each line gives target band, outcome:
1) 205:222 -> 0.10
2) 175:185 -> 0.01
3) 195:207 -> 0.12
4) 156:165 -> 0.03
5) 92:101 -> -0.04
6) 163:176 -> 0.04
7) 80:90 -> 0.01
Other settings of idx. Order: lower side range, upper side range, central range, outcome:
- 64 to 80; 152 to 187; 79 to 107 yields -0.034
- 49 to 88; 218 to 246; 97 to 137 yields -0.017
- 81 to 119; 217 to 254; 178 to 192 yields 0.022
